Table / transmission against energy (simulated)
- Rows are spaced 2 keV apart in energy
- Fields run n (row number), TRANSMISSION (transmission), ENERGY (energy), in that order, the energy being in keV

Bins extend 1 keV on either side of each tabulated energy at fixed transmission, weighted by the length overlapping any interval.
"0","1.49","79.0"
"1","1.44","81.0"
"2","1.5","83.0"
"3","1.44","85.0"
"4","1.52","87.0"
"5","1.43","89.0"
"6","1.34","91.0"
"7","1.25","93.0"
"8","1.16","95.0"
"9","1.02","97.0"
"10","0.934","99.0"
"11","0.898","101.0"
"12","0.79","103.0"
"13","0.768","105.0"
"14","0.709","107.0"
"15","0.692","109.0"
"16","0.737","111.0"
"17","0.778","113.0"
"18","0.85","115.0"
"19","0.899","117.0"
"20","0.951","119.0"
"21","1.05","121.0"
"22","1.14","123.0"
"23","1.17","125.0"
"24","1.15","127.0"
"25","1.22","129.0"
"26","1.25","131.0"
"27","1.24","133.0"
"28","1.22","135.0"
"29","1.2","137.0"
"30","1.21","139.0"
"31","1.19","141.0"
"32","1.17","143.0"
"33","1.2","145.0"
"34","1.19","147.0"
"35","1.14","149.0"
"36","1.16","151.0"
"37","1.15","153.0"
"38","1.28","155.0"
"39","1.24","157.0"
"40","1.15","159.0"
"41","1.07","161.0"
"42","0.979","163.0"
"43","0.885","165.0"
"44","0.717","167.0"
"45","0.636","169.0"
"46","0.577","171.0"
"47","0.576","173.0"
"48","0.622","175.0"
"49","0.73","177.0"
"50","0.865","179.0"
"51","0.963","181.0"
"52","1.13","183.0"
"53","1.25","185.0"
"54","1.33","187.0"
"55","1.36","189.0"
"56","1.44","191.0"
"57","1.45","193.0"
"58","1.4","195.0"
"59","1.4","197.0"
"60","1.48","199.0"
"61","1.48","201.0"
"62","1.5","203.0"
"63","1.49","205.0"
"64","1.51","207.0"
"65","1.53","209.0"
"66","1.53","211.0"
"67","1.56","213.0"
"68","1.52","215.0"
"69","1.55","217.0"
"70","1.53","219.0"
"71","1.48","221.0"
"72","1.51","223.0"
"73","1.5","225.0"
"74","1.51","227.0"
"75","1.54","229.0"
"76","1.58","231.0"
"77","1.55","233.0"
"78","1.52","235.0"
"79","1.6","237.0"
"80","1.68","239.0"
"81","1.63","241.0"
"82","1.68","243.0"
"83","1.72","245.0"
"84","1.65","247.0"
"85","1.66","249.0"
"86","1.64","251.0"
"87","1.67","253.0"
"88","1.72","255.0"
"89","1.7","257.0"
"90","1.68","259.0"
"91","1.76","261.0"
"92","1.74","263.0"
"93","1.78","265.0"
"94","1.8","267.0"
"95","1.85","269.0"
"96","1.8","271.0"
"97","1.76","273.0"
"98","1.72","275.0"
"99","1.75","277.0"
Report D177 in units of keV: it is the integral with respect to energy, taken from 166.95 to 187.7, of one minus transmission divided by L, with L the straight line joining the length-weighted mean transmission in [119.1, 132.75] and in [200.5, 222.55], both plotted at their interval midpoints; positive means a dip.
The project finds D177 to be 7.9 keV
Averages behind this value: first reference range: 1.15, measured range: 0.854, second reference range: 1.52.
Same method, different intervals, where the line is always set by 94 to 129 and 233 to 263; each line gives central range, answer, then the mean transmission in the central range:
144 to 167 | 1.0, 1.11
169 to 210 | 5.2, 1.19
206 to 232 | -0.3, 1.53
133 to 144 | -1.3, 1.2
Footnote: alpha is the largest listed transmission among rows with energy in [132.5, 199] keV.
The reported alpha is 1.48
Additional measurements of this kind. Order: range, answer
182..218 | 1.56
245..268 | 1.8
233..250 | 1.72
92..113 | 1.25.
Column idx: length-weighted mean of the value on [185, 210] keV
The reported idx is 1.44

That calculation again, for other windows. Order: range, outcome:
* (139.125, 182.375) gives 0.982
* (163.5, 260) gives 1.38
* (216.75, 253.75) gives 1.59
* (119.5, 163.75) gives 1.17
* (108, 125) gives 0.904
